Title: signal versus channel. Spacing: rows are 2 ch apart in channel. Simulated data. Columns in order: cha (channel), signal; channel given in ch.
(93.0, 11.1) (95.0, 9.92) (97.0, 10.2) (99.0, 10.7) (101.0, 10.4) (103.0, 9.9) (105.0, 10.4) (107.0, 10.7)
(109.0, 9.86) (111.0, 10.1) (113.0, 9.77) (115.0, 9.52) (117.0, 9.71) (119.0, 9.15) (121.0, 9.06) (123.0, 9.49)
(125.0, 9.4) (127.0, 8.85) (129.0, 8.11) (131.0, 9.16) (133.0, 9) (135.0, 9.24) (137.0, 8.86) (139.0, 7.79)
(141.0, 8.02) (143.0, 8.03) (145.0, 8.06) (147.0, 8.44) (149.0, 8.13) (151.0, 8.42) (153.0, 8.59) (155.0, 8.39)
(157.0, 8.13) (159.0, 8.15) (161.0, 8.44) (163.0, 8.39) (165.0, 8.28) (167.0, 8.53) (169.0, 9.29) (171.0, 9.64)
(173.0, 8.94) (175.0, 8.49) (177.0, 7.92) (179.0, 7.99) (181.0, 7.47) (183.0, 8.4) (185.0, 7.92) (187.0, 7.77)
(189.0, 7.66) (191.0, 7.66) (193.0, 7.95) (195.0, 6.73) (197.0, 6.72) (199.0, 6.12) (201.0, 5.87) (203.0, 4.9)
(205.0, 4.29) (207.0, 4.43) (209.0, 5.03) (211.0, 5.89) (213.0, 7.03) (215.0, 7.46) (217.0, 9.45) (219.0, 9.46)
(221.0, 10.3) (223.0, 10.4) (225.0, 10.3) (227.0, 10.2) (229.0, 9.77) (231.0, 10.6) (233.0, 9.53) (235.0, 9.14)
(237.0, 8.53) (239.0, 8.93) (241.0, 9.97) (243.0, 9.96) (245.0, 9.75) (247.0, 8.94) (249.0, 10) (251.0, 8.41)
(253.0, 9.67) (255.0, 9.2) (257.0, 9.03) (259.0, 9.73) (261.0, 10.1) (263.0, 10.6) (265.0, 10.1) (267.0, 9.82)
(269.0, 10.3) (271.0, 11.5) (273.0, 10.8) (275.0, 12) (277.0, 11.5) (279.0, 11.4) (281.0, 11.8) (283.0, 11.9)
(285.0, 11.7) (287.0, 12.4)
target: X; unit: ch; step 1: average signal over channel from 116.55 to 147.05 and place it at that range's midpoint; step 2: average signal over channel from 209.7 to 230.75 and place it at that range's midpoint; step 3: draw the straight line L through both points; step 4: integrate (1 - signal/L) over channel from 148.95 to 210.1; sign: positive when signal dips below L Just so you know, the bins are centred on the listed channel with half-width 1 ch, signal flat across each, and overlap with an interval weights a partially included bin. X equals 9.21 ch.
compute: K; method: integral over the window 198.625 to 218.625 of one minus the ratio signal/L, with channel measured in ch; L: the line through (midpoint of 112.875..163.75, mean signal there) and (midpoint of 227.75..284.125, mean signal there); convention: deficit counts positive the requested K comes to 7.1 ch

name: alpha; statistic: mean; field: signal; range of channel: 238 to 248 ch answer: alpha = 9.51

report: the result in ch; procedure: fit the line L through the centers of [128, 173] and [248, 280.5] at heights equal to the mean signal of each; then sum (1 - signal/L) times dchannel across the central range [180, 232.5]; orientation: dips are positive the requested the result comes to 9.5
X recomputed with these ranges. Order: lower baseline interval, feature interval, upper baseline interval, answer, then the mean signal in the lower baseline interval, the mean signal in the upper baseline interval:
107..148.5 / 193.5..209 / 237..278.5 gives 6.4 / 9.01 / 10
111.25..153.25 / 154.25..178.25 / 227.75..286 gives 1.7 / 8.83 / 10.2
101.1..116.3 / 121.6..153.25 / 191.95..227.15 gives 2.3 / 10.1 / 7.29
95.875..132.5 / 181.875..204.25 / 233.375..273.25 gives 6.1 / 9.68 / 9.7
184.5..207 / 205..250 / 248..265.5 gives -3.1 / 6.56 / 9.64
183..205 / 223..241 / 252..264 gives -2.4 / 6.88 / 9.72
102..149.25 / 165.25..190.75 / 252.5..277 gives 3.3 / 9.13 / 10.3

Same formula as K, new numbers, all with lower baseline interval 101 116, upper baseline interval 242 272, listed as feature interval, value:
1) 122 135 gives 1.3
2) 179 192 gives 2.8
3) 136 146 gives 1.9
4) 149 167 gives 2.9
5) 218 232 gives -0.4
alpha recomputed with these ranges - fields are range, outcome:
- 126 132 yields 8.71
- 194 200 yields 6.52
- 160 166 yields 8.37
